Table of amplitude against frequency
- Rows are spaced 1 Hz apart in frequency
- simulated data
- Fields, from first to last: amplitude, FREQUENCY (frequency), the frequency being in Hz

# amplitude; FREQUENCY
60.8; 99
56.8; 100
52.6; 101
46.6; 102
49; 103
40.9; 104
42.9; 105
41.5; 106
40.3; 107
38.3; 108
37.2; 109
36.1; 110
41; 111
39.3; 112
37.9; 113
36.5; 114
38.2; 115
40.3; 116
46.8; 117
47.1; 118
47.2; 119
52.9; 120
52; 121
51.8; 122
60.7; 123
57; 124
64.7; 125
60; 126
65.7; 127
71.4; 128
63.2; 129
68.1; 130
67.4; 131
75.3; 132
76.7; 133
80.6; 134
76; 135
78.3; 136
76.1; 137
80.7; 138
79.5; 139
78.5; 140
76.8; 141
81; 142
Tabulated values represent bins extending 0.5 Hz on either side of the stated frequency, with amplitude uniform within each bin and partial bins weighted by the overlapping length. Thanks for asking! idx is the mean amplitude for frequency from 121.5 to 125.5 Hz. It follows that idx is 58.5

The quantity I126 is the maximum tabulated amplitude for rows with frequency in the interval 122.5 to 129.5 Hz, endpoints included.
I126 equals 71.4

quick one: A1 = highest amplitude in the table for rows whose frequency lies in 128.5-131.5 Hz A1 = 68.1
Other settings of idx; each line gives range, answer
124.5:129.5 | 65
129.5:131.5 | 67.8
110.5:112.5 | 40.1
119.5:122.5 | 52.2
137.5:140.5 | 79.6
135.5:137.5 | 77.2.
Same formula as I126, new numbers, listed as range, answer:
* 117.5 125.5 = 64.7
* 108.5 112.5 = 41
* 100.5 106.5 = 52.6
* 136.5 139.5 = 80.7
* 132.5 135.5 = 80.6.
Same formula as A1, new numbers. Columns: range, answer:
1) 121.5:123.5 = 60.7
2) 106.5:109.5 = 40.3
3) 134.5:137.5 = 78.3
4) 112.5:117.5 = 46.8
